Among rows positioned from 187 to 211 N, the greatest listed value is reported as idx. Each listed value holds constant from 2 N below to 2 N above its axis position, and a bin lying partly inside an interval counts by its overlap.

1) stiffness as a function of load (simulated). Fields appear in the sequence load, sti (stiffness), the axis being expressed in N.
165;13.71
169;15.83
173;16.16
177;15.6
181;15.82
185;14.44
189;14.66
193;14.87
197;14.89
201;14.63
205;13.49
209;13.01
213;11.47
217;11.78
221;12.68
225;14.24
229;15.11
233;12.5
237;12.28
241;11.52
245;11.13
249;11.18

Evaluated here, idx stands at 14.89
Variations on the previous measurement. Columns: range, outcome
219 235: 15.11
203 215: 13.49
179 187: 15.82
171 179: 16.16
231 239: 12.5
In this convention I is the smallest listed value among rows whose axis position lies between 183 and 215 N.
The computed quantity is 11.47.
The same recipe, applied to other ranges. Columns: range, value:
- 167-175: 15.83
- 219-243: 11.52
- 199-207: 13.49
